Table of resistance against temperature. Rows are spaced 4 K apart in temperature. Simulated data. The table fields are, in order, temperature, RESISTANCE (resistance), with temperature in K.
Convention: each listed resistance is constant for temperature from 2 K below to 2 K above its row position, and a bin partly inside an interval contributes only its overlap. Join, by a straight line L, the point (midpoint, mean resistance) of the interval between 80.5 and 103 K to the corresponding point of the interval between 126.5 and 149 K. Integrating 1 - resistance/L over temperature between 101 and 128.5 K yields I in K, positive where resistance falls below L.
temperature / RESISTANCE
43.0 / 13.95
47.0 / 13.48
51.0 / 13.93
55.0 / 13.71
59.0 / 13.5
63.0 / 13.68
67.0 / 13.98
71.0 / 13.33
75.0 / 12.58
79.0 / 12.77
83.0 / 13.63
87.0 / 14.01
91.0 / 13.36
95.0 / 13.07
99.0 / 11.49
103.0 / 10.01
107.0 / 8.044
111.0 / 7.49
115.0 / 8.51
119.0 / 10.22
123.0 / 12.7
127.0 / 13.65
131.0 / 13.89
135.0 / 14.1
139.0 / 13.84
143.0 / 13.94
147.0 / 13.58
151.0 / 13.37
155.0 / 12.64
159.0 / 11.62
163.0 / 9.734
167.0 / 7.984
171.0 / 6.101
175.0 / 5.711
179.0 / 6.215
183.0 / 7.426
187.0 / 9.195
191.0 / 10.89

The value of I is 6.87 K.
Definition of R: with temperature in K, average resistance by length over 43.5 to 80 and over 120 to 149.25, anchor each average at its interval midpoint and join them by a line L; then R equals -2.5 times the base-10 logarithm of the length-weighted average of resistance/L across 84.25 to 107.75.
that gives 0.14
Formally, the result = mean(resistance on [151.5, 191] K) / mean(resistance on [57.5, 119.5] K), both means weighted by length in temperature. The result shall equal 0.74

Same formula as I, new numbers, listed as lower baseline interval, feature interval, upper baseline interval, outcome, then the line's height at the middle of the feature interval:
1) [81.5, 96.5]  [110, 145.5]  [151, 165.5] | 0.42 K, 12.4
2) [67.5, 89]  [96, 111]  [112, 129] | 2.81 K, 12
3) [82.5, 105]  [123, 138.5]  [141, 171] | -2.39 K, 11.9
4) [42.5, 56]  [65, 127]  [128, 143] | 9.40 K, 13.8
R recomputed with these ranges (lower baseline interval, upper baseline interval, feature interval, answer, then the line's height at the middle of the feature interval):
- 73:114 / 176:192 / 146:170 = -0.22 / 9.1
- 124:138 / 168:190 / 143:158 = -0.19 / 11.1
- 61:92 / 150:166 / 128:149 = -0.16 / 12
